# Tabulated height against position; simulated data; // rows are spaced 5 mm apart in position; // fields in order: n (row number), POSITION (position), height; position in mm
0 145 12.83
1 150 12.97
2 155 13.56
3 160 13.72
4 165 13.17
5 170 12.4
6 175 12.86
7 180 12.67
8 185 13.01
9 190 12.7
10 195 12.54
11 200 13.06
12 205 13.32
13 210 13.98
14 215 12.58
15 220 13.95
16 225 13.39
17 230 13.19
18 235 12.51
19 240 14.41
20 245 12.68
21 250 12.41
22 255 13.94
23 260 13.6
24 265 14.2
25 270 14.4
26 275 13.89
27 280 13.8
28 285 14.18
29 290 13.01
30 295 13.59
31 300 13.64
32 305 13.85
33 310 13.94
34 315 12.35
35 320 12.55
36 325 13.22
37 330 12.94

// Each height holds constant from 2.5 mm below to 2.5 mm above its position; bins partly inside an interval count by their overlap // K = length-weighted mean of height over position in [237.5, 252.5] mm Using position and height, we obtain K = 13.2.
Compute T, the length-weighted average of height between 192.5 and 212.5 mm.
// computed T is 13.2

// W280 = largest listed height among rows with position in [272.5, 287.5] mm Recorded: 14.18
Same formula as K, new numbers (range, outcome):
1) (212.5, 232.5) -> 13.3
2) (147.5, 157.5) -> 13.3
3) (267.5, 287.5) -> 14.1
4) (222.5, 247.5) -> 13.2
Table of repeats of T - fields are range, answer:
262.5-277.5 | 14.2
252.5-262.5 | 13.8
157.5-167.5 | 13.4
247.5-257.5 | 13.2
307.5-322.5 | 12.9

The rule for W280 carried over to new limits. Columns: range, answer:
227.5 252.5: 14.41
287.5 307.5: 13.85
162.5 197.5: 13.17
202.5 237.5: 13.98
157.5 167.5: 13.72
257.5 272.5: 14.4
